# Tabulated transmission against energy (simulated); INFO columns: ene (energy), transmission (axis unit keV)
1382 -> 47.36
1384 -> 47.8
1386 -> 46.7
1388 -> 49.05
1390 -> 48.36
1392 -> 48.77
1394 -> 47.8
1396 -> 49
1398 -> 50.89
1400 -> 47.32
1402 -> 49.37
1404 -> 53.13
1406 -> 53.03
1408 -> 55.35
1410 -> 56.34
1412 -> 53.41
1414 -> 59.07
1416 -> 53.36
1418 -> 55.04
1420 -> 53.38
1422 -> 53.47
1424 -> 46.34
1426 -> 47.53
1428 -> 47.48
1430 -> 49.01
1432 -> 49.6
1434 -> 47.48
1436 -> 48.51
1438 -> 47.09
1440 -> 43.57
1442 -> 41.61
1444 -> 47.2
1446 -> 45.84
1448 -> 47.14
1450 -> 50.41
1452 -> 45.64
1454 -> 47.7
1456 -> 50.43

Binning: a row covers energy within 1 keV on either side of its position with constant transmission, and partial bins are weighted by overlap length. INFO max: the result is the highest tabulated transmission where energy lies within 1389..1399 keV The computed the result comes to 50.89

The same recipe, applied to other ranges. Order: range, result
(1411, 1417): 59.07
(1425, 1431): 49.01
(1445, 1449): 47.14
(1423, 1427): 47.53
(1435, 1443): 48.51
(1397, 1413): 56.34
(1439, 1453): 50.41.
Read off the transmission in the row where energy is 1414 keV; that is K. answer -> 59.07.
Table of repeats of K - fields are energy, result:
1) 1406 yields 53.03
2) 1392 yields 48.77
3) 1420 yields 53.38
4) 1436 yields 48.51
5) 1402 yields 49.37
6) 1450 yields 50.41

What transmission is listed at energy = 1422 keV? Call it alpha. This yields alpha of 53.47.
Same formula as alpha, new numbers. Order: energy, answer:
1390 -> 48.36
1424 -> 46.34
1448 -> 47.14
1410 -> 56.34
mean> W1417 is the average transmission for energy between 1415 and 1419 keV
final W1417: 54.2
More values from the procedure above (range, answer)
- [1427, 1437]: 48.4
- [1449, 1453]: 48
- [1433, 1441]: 46.7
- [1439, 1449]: 45.1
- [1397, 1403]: 49.2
